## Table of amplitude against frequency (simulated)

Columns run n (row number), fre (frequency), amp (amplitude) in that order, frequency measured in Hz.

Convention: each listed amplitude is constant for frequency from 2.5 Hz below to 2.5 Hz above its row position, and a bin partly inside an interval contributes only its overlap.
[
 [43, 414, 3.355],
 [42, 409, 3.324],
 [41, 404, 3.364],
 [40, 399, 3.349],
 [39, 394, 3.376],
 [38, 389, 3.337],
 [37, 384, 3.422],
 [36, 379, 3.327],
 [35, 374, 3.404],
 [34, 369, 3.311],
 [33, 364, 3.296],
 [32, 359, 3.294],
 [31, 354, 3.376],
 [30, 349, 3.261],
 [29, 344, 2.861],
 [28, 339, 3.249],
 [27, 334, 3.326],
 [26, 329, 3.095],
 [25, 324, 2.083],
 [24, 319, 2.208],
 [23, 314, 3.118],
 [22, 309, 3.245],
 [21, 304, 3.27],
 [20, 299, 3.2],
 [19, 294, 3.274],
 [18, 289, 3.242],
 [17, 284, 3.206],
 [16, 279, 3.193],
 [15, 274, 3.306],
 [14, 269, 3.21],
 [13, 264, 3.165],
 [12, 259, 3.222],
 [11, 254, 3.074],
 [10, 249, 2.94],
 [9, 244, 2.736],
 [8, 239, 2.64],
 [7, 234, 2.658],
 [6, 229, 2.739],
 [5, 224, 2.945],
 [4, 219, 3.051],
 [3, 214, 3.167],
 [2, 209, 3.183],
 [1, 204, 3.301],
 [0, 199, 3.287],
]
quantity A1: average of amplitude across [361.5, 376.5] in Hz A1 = 3.34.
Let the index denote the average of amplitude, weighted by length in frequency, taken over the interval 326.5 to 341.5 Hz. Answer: 3.22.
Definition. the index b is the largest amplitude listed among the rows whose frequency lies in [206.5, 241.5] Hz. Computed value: 3.183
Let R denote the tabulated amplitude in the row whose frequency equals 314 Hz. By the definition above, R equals 3.118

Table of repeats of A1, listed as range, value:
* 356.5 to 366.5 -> 3.3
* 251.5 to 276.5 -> 3.2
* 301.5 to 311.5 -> 3.26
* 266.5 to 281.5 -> 3.24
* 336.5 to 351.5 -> 3.12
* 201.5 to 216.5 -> 3.22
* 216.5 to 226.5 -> 3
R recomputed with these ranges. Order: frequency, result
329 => 3.095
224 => 2.945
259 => 3.222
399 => 3.349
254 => 3.074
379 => 3.327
